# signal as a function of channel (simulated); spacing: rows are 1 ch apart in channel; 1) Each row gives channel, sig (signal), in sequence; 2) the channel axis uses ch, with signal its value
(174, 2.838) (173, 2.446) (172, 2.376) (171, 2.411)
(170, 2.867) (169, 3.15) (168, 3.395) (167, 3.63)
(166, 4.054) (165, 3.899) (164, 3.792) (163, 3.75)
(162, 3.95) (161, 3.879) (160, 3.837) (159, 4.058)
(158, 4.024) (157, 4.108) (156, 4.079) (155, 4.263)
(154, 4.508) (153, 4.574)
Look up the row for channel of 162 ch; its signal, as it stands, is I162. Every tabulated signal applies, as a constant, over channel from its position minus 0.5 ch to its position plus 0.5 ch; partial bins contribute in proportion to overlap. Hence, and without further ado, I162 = 3.95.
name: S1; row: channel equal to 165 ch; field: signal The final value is 3.899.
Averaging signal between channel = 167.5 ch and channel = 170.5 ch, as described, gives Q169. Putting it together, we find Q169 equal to 3.14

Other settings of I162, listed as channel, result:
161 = 3.879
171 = 2.411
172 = 2.376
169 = 3.15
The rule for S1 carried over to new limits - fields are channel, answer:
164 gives 3.792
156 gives 4.079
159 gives 4.058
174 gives 2.838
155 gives 4.263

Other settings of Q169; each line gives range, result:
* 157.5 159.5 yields 4.04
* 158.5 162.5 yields 3.93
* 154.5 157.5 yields 4.15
